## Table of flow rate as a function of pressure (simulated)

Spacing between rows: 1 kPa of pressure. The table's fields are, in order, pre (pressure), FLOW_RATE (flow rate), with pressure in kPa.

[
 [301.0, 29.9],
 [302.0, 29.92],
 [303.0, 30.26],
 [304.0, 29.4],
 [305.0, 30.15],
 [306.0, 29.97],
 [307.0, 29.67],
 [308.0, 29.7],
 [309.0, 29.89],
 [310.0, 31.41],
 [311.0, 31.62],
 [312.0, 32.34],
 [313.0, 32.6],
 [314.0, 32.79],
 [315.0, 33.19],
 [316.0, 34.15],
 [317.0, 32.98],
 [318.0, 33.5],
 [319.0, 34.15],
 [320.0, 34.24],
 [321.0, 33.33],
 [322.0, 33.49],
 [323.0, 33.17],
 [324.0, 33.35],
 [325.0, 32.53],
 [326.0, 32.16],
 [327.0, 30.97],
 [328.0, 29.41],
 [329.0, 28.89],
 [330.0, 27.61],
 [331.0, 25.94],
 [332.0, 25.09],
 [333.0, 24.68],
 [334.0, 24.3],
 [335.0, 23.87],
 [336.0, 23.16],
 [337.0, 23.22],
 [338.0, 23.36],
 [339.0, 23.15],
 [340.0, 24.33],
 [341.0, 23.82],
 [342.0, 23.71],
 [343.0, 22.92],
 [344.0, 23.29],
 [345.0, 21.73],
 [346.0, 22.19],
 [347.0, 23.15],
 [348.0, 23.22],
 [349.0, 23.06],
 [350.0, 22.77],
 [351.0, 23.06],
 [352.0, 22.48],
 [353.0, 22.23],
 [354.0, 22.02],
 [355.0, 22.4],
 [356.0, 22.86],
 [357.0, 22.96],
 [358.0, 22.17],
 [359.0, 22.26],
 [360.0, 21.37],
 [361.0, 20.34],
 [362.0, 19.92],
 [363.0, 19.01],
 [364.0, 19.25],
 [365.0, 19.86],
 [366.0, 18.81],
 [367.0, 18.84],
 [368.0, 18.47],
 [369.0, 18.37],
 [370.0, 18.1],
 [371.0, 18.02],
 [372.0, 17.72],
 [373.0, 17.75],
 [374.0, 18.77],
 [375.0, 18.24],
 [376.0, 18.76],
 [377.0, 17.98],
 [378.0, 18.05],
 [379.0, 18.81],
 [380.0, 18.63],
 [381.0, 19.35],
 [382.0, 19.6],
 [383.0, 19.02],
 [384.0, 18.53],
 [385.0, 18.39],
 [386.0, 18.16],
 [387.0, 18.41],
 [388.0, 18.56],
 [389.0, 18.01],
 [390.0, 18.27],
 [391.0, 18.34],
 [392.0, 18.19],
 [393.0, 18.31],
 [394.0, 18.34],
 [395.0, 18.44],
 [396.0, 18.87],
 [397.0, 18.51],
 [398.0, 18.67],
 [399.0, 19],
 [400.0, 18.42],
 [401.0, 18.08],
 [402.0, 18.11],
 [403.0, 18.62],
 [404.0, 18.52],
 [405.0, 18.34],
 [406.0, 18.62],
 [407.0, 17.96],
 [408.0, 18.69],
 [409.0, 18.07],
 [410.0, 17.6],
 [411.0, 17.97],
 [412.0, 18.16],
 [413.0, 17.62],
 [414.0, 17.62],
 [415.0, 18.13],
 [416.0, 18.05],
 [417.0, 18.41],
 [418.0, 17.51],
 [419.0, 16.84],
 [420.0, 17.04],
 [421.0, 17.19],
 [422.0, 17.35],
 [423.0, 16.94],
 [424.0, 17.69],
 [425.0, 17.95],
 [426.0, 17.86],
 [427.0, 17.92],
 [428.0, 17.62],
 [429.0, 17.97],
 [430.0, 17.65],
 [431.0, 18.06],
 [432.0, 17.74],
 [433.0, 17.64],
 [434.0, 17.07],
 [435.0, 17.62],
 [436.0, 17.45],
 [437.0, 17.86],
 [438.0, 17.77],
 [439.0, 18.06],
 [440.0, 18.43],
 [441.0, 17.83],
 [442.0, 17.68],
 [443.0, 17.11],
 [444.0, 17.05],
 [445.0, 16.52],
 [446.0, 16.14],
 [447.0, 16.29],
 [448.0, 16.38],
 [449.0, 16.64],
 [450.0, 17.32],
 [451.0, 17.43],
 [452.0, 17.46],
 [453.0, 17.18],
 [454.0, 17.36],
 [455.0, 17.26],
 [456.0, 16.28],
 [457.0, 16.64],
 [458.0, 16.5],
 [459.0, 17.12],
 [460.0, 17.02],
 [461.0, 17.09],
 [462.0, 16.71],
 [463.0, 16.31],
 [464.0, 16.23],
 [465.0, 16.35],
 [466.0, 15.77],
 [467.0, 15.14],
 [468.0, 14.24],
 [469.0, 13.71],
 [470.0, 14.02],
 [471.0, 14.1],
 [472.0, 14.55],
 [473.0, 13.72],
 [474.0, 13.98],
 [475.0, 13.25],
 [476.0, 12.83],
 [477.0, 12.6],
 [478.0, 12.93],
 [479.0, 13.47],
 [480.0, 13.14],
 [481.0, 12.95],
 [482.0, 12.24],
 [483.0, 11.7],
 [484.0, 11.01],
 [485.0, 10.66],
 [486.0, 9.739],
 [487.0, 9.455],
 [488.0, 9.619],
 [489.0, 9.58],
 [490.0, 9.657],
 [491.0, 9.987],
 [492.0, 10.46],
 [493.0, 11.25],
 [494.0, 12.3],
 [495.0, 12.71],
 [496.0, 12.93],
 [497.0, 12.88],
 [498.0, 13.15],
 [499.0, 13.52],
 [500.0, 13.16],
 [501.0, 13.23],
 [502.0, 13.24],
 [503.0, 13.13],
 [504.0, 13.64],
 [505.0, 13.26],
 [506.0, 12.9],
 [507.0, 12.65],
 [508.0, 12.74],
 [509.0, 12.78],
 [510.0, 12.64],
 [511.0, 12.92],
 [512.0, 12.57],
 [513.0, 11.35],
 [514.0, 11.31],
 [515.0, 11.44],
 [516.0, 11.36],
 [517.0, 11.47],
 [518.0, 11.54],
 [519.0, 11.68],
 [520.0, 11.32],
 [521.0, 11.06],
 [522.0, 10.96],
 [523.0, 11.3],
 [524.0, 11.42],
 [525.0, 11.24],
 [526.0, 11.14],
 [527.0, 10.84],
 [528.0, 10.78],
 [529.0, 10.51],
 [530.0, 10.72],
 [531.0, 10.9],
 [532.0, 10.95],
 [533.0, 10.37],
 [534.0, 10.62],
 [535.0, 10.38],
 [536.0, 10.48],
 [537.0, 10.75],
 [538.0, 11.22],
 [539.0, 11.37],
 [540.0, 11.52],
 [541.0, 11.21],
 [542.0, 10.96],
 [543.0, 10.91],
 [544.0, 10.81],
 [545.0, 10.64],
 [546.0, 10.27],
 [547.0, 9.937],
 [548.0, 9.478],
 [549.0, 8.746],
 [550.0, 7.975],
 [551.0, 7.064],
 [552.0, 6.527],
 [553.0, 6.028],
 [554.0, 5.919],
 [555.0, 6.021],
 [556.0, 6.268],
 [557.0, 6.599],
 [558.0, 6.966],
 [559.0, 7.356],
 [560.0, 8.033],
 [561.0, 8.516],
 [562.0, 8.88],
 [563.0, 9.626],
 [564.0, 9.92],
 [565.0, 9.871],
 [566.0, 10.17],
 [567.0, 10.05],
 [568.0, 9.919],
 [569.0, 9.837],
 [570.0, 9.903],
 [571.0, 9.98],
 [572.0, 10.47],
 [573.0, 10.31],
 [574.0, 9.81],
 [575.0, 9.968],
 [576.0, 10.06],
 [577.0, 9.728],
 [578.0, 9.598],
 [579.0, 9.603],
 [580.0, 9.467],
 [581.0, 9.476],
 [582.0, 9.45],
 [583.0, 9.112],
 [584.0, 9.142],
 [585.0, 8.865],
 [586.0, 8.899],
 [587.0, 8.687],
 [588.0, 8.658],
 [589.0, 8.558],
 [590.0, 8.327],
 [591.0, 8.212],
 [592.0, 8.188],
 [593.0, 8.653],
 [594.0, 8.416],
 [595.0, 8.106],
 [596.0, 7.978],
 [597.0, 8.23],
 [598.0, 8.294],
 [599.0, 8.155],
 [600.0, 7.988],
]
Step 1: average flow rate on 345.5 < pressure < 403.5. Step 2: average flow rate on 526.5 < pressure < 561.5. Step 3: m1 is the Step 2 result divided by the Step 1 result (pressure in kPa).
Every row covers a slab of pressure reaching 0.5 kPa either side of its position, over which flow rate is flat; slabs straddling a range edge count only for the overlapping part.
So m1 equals 0.48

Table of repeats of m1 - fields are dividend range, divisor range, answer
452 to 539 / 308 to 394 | 0.54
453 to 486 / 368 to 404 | 0.79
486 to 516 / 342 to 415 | 0.62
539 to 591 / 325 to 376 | 0.40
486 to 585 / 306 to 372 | 0.41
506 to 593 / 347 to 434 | 0.53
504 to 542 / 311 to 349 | 0.41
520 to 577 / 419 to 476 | 0.58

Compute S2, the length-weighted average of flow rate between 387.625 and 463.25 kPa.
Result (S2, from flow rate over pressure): 17.7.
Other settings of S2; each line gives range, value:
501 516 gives 12.6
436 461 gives 17.1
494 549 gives 11.6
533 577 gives 9.35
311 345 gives 28.7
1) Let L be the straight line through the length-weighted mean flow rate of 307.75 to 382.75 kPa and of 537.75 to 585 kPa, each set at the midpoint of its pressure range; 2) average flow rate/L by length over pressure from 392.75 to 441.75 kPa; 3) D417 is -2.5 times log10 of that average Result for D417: 0.08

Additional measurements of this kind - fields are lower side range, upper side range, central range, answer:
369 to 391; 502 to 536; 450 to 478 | -0.088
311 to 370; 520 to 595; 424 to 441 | 0.057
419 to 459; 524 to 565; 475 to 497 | 0.195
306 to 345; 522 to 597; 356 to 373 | 0.286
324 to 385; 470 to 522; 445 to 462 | -0.114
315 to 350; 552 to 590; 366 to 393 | 0.275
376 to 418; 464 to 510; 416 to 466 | -0.111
